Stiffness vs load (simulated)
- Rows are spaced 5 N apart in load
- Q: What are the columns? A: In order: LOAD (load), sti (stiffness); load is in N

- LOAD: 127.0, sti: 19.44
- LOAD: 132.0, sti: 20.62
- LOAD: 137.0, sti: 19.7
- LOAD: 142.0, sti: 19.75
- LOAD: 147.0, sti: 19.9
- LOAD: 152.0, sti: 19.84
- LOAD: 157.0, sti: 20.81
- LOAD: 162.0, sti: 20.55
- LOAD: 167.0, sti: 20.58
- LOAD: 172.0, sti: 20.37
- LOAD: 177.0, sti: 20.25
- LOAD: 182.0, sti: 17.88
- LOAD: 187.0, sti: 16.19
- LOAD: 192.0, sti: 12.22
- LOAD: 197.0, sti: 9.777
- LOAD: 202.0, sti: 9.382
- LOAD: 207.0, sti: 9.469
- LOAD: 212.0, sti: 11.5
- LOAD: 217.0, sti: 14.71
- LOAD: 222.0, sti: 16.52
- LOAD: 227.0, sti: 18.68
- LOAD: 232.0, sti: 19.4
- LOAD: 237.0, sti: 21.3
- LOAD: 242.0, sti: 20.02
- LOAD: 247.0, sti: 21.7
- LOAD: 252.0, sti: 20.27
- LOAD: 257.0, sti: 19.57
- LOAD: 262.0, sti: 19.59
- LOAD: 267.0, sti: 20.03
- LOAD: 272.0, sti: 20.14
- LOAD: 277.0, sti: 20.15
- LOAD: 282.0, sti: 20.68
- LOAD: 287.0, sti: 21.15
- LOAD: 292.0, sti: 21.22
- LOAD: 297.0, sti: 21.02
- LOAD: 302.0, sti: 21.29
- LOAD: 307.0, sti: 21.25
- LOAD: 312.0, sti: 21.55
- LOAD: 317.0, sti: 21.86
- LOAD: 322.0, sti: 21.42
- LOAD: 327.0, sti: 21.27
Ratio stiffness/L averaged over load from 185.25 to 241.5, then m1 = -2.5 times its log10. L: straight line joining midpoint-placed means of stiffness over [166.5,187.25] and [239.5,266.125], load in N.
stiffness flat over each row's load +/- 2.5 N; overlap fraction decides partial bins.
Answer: 0.32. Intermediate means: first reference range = 19.2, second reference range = 20.2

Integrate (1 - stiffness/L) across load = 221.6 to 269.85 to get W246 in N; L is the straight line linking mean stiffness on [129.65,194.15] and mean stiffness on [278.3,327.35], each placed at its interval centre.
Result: 1.31 N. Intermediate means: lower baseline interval 19.2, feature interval 19.8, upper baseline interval 21.2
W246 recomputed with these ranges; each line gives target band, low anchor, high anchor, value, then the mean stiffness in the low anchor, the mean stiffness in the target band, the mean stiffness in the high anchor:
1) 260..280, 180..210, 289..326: -1.8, 12.4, 20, 21.4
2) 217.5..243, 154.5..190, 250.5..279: 1.2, 19.4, 18.8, 19.9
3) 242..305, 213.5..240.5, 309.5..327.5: -2.5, 17.9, 20.6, 21.6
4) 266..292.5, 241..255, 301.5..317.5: 0.7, 20.7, 20.5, 21.5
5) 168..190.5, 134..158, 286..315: 1.9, 20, 18.5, 21.3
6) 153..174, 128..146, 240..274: -0.5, 20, 20.5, 20.2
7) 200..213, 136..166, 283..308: 6.7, 20.1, 9.99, 21.2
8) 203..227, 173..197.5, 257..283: 5.6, 16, 13.4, 20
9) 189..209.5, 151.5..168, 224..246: 10.0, 20.5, 10.4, 19.9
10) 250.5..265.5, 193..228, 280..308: -2.1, 12.6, 19.8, 21.1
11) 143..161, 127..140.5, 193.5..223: -2.3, 20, 20.2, 11.7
